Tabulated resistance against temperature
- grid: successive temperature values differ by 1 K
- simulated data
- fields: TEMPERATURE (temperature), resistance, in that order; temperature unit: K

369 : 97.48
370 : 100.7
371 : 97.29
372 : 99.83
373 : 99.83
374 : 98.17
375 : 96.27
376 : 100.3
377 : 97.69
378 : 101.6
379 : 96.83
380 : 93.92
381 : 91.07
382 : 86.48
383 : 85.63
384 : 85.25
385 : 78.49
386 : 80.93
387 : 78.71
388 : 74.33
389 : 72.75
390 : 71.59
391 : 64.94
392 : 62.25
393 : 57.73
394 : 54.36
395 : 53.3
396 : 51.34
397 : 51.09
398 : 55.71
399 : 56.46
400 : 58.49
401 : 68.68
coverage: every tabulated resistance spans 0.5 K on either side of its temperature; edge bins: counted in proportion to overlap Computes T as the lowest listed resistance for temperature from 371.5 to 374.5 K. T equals 98.17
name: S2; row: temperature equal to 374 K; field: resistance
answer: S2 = 98.17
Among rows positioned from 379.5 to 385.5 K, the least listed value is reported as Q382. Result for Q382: 78.49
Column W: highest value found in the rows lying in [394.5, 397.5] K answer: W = 53.3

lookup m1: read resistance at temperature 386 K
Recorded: 80.93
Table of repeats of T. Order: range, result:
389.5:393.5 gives 57.73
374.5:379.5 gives 96.27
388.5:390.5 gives 71.59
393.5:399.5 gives 51.09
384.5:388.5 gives 74.33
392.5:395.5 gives 53.3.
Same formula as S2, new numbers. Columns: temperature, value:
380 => 93.92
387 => 78.71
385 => 78.49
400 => 58.49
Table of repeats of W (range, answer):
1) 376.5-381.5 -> 101.6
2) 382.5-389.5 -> 85.63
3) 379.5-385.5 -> 93.92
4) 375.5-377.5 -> 100.3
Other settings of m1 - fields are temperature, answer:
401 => 68.68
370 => 100.7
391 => 64.94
